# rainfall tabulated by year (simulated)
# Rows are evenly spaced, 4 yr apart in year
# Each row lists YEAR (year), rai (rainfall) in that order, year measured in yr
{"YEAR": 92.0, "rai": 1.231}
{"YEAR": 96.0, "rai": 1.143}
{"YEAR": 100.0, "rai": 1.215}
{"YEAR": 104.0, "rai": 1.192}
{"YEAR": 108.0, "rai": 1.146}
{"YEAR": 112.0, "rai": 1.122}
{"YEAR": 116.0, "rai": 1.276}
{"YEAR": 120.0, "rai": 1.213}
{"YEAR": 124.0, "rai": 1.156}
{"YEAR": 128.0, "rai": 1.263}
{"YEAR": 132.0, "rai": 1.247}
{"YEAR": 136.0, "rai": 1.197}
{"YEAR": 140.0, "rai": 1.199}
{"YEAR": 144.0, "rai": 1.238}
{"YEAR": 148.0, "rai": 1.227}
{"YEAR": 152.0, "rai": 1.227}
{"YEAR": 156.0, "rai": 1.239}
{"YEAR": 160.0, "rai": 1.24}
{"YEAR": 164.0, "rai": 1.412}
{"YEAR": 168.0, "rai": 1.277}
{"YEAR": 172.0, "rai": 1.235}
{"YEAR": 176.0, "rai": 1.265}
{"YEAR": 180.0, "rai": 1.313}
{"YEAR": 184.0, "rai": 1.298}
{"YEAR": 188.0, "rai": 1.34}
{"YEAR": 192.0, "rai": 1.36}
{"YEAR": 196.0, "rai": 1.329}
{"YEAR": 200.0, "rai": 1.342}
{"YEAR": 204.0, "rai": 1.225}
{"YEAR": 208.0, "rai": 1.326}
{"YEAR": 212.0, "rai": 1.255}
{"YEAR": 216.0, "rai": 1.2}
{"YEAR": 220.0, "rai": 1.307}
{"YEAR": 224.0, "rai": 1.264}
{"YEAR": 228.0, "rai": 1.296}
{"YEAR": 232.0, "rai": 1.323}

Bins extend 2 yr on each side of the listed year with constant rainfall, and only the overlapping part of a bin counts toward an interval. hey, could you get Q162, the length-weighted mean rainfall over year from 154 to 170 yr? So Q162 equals 1.29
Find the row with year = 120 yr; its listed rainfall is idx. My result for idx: 1.213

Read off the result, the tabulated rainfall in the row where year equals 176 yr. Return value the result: 1.265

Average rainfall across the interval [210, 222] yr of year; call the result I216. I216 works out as 1.25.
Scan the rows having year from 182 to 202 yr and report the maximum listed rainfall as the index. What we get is 1.36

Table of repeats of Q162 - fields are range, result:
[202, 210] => 1.28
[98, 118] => 1.19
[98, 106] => 1.2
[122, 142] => 1.21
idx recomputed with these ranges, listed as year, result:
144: 1.238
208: 1.326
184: 1.298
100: 1.215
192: 1.36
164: 1.412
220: 1.307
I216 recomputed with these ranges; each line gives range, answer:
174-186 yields 1.29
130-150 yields 1.22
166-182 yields 1.27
